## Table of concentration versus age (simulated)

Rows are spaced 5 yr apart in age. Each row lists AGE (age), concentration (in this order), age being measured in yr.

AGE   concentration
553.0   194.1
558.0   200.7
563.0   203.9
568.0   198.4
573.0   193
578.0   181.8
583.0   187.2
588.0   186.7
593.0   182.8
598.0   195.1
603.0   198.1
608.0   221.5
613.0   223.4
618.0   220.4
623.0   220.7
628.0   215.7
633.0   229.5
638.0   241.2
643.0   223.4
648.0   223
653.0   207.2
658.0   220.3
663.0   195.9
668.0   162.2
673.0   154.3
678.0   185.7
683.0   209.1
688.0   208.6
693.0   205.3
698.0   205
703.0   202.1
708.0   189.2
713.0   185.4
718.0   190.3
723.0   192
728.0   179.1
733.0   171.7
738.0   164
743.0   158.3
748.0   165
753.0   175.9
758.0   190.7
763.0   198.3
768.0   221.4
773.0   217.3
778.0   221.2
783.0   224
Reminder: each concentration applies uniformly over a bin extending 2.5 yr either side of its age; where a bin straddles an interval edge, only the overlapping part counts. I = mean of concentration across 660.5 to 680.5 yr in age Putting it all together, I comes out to 175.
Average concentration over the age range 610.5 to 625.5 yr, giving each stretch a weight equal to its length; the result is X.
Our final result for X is 222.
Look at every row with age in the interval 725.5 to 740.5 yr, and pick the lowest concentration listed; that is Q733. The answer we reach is 164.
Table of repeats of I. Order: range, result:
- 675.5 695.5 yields 202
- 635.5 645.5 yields 232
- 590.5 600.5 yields 189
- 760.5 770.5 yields 210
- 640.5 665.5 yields 214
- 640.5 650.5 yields 223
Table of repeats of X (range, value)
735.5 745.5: 161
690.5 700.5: 205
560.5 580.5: 194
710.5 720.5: 188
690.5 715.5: 197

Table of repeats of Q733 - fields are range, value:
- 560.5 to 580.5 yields 181.8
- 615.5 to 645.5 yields 215.7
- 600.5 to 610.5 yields 198.1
